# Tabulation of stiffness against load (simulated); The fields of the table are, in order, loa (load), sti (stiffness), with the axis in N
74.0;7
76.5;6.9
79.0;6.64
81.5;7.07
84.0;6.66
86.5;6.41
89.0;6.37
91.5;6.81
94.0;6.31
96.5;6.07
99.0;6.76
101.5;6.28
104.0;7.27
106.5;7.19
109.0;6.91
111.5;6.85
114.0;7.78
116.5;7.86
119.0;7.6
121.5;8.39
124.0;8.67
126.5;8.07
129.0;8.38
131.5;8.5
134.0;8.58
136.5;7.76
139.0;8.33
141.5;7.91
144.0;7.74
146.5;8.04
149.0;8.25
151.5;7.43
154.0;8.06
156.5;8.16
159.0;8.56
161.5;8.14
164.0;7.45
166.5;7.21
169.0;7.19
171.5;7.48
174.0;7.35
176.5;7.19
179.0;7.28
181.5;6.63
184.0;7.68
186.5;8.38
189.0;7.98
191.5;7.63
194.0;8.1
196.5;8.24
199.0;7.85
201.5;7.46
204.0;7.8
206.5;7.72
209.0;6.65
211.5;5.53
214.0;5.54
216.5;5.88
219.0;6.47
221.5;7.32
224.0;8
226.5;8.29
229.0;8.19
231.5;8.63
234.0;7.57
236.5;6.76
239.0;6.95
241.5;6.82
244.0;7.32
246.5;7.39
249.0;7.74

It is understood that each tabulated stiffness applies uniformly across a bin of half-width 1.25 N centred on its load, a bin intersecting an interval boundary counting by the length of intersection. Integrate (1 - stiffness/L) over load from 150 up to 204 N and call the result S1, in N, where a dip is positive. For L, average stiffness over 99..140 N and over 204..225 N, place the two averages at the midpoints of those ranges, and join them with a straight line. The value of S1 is -4.5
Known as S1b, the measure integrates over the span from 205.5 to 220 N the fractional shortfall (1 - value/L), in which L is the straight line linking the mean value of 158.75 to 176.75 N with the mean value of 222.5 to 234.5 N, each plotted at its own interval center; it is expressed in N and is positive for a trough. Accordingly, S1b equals 3.1 N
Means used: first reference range 7.54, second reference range 8.15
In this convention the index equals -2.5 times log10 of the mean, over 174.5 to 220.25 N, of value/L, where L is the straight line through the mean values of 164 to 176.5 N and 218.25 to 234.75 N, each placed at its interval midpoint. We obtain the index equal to 0.048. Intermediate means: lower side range 7.31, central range 7.22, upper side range 7.83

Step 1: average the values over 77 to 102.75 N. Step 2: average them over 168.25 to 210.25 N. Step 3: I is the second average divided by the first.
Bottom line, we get 1.2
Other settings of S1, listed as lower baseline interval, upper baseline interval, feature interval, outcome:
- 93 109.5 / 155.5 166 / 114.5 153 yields -3.6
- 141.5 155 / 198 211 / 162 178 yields 0.7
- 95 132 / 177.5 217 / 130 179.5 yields -3.0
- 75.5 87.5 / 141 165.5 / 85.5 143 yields -1.0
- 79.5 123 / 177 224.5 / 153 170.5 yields -1.6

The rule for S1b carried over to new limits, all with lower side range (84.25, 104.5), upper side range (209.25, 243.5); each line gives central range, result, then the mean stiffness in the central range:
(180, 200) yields -2.6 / 7.8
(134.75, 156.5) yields -4.0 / 7.97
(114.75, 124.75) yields -2.2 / 8.09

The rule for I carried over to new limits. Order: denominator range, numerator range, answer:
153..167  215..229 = 0.91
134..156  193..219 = 0.88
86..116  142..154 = 1.16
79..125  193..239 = 1.04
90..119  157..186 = 1.08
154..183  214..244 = 0.97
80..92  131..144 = 1.23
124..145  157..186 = 0.92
